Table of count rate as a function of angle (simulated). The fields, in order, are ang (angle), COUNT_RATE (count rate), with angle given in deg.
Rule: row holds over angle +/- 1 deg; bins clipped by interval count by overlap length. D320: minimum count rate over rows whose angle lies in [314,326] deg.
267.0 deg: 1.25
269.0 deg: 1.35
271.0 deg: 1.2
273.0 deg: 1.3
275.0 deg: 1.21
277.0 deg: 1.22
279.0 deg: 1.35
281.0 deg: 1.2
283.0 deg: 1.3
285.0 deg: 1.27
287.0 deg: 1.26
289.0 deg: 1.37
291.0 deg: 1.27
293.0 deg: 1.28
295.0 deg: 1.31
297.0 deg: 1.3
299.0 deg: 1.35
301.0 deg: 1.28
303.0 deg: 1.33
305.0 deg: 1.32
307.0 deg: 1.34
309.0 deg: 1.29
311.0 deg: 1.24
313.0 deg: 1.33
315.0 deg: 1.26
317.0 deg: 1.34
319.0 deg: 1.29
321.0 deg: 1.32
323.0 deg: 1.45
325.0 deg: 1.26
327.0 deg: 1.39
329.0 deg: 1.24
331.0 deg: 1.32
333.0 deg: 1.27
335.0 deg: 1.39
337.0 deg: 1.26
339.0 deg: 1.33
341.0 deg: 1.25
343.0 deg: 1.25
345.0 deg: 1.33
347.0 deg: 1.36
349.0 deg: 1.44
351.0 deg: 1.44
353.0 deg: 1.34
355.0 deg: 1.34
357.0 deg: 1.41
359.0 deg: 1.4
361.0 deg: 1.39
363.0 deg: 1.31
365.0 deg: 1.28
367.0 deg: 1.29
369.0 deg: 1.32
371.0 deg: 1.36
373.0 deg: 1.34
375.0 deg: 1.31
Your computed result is 1.26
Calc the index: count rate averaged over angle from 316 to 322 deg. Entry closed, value 1.32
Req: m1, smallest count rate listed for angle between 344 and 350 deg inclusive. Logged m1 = 1.33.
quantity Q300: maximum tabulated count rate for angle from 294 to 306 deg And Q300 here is 1.35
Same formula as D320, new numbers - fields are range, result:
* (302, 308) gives 1.32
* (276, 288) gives 1.2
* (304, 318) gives 1.24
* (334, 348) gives 1.25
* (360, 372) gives 1.28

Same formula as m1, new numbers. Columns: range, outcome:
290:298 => 1.27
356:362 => 1.39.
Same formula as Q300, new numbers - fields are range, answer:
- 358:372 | 1.4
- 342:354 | 1.44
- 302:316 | 1.34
